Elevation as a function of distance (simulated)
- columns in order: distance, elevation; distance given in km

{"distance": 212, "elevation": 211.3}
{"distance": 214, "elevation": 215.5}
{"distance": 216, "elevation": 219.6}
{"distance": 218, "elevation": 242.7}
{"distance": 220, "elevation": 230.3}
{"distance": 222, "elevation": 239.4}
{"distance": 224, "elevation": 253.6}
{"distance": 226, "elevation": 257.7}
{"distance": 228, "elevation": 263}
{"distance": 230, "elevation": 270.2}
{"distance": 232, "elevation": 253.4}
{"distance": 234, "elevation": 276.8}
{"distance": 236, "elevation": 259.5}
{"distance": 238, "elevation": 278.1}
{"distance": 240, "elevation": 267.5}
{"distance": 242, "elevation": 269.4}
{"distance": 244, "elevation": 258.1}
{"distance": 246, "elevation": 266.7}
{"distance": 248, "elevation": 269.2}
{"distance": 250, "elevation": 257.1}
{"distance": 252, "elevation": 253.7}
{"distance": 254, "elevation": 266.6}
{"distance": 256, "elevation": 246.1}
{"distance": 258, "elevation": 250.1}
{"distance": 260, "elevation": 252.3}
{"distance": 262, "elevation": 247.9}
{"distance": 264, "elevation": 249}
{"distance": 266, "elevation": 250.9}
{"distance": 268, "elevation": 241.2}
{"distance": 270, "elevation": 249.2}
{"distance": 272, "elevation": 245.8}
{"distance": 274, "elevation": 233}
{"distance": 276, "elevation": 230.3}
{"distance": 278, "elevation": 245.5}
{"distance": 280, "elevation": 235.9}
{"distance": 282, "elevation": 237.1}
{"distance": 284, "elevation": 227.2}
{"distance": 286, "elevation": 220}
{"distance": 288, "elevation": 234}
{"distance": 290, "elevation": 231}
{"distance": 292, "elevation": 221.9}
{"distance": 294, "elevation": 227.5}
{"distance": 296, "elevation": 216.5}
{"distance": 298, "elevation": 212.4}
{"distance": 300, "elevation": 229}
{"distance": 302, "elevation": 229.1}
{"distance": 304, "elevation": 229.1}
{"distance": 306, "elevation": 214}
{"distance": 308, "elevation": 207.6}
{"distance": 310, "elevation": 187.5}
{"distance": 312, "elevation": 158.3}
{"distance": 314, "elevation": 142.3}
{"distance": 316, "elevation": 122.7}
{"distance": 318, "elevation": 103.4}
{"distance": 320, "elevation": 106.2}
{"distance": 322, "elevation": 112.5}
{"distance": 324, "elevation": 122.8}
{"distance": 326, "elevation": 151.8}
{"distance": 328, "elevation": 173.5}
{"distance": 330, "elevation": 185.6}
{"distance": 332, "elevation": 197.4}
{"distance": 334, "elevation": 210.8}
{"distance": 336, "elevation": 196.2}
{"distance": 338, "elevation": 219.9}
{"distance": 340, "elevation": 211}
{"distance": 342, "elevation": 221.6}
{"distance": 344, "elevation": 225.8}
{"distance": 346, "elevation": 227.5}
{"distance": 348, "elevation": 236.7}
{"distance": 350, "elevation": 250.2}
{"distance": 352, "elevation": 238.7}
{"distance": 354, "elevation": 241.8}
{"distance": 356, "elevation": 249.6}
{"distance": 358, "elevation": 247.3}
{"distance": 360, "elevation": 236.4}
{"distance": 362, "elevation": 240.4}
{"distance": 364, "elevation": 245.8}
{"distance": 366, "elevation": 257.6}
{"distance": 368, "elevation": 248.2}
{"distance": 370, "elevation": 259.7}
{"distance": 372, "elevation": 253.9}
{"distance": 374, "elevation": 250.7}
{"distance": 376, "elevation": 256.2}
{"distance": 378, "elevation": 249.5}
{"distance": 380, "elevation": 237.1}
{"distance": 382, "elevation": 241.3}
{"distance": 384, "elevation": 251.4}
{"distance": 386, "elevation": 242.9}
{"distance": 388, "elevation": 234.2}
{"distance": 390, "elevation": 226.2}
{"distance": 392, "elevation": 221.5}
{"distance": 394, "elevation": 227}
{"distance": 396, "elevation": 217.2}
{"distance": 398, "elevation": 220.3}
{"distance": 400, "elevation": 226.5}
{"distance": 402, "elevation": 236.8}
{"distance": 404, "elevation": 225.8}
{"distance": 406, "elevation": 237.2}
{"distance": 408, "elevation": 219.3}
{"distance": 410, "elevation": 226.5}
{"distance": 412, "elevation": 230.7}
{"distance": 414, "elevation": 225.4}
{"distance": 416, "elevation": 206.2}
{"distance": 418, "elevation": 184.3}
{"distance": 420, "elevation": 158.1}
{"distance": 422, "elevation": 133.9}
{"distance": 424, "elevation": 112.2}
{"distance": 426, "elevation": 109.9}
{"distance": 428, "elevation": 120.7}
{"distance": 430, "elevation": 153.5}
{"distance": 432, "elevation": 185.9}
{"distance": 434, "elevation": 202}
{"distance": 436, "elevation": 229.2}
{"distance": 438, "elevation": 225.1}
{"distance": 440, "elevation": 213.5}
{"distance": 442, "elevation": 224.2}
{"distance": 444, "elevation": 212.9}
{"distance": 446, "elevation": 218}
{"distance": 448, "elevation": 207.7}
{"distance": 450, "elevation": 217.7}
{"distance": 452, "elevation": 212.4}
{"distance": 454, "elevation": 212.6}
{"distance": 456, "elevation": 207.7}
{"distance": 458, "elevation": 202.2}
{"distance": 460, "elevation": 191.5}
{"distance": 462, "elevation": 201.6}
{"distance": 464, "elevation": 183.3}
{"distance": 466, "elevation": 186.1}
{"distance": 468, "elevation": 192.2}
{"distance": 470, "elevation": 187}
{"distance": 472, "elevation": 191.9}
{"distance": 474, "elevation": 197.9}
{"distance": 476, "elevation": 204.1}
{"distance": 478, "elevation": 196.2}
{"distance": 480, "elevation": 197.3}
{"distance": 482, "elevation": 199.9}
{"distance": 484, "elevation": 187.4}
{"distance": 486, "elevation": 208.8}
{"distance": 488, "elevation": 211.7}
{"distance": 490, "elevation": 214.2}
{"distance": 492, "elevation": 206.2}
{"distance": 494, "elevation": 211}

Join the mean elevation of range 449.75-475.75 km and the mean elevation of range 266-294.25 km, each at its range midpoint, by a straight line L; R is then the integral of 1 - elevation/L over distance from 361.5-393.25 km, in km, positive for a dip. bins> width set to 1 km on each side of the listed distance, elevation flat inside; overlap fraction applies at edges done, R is -4.3 km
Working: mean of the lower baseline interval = 235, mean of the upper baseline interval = 198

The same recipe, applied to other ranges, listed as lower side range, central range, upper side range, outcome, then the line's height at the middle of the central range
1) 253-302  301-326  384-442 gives 7.4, 228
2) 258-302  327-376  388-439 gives -3.5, 216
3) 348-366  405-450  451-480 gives 4.3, 214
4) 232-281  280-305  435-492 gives 1.9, 246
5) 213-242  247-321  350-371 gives 8.6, 250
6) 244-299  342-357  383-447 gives -1.1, 222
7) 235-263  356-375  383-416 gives -1.1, 236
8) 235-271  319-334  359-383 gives 5.8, 252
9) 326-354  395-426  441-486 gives 0.9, 207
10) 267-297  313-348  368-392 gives 9.5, 239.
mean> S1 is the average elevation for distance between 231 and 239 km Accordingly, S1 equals 267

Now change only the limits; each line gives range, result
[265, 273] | 247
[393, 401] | 223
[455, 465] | 197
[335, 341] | 209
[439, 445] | 217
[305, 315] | 182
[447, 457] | 212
